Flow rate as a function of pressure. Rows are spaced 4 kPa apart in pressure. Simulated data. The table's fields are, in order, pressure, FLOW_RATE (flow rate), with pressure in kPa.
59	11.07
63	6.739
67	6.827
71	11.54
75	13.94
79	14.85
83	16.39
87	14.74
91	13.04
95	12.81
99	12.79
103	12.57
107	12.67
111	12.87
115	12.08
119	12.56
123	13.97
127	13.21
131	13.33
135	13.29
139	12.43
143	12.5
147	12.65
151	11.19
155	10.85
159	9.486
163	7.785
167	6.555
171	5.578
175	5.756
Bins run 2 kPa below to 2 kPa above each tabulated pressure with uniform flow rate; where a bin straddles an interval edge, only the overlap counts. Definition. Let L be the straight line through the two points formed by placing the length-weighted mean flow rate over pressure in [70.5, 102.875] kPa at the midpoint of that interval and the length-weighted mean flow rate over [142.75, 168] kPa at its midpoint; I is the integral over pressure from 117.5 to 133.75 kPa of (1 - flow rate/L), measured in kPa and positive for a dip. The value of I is -2.2 kPa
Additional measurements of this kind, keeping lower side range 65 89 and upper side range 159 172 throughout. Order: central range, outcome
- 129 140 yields -4.6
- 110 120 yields -1.8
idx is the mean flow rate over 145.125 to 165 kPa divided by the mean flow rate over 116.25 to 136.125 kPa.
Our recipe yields 0.8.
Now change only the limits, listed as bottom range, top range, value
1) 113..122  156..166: 0.69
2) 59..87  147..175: 0.73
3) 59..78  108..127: 1.27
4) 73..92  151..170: 0.60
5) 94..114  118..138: 1.04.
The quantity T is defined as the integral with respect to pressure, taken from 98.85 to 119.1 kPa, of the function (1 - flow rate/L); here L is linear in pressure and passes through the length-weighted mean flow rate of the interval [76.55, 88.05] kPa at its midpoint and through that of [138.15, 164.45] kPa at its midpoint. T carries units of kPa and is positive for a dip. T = 1.6 kPa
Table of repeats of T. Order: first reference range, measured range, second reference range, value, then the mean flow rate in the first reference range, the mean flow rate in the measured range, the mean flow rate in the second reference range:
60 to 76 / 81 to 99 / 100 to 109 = -4.3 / 9.58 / 14.1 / 12.6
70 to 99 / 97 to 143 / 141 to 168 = -3.3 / 13.9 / 12.9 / 10.3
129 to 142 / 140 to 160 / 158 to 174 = -2.6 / 13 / 11.5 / 7.12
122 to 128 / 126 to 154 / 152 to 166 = -2.2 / 13.6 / 12.6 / 9.3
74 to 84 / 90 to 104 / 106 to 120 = 0.9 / 15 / 12.8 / 12.5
